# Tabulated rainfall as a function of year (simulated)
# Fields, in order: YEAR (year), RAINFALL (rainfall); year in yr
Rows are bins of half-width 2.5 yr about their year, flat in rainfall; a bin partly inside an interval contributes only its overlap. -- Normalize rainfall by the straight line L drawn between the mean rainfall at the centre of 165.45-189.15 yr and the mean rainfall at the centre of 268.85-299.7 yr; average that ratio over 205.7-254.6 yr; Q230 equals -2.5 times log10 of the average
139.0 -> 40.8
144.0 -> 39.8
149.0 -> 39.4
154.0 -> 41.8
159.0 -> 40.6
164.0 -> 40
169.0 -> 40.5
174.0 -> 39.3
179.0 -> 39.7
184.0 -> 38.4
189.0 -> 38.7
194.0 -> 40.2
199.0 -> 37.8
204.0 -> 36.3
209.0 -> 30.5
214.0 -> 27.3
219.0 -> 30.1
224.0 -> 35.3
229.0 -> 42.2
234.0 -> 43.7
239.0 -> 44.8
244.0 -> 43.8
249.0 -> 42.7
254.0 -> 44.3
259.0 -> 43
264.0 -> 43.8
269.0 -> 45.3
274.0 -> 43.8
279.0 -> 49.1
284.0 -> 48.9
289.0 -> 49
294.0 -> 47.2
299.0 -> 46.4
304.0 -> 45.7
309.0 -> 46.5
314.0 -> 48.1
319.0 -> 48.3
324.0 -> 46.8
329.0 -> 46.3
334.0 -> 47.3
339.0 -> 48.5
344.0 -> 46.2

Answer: 0.14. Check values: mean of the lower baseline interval 39.4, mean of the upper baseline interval 47.3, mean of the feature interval 38.2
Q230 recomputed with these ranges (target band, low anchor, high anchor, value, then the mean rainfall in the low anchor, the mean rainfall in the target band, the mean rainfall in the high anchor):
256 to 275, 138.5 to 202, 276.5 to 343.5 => 0.03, 39.7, 44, 47.5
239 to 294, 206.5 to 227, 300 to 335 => -0.17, 31.1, 45.4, 47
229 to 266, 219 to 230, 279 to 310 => -0.10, 36.3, 43.6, 47.5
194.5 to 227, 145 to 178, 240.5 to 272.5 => 0.25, 40.2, 33.5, 43.8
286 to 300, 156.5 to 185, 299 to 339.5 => -0.04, 39.8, 47.7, 47.1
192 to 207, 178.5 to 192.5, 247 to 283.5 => 0.06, 38.9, 37.8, 44.8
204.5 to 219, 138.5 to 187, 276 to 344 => 0.37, 40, 30.1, 47.5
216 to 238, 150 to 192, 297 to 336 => 0.12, 39.9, 38.1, 46.9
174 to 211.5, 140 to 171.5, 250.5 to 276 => 0.11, 40.4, 37.5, 44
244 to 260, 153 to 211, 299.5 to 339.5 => -0.01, 38.6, 43.4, 47.1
